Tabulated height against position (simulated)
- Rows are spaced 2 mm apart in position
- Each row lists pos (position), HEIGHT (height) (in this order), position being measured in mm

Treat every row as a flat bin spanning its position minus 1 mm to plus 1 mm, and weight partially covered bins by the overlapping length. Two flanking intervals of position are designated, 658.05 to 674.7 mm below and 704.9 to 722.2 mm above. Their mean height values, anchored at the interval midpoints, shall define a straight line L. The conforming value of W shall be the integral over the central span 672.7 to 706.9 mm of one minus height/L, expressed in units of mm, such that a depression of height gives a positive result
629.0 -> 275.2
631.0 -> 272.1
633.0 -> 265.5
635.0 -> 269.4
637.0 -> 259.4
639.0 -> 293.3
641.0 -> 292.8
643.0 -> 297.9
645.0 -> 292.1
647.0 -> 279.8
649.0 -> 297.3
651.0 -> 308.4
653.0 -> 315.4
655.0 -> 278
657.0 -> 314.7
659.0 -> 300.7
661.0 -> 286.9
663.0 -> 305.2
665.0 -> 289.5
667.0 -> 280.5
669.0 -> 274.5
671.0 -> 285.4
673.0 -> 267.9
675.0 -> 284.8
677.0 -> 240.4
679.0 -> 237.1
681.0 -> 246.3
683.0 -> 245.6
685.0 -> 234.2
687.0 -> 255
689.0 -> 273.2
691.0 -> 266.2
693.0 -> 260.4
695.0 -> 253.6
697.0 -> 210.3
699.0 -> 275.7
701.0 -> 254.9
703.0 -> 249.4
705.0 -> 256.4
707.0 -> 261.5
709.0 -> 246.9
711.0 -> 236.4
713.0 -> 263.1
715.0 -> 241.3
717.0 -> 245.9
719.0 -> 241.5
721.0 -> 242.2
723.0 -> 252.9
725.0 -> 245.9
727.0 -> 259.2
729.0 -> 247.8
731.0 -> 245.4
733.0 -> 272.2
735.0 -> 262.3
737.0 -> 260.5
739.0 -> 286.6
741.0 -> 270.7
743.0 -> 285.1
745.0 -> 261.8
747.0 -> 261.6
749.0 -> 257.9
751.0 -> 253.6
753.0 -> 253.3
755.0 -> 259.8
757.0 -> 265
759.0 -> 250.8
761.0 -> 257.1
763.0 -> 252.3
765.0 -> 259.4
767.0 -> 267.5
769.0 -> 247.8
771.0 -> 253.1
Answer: 1.7 mm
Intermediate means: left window 286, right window 248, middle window 254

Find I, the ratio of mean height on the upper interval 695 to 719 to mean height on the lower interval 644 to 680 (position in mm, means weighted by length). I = 0.9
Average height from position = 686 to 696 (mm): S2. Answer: 262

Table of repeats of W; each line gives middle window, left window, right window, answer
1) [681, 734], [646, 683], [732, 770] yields 4.1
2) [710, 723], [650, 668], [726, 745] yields 1.3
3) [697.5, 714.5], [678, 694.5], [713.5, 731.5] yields -0.3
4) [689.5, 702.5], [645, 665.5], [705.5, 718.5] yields 0.4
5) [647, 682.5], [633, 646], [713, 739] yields -1.1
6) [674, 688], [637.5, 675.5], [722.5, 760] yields 1.7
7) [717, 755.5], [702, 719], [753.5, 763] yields -0.7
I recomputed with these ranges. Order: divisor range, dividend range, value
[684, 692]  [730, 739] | 1.02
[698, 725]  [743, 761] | 1.03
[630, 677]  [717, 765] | 0.90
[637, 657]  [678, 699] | 0.85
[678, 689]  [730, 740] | 1.08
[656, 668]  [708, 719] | 0.83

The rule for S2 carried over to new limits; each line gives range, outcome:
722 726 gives 249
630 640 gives 272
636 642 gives 282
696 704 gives 248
